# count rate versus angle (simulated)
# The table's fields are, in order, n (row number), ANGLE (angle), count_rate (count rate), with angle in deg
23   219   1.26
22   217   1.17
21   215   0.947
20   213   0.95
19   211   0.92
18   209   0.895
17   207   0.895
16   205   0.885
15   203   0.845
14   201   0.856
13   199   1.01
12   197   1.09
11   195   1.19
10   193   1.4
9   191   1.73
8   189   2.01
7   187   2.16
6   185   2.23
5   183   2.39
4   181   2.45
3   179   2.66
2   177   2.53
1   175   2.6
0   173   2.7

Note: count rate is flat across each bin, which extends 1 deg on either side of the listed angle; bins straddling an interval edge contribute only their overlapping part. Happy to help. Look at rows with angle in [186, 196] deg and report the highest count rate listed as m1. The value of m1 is 2.16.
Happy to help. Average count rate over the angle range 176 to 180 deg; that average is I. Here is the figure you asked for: 2.59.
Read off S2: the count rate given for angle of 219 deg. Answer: 1.26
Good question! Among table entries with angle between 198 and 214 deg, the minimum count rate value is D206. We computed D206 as 0.845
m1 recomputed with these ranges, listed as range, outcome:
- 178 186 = 2.66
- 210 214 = 0.95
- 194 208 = 1.19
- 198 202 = 1.01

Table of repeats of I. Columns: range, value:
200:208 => 0.87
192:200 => 1.17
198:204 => 0.904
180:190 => 2.25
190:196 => 1.44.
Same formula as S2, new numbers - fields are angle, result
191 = 1.73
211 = 0.92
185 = 2.23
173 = 2.7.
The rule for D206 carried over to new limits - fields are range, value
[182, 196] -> 1.19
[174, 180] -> 2.53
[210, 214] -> 0.92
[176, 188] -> 2.16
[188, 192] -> 1.73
